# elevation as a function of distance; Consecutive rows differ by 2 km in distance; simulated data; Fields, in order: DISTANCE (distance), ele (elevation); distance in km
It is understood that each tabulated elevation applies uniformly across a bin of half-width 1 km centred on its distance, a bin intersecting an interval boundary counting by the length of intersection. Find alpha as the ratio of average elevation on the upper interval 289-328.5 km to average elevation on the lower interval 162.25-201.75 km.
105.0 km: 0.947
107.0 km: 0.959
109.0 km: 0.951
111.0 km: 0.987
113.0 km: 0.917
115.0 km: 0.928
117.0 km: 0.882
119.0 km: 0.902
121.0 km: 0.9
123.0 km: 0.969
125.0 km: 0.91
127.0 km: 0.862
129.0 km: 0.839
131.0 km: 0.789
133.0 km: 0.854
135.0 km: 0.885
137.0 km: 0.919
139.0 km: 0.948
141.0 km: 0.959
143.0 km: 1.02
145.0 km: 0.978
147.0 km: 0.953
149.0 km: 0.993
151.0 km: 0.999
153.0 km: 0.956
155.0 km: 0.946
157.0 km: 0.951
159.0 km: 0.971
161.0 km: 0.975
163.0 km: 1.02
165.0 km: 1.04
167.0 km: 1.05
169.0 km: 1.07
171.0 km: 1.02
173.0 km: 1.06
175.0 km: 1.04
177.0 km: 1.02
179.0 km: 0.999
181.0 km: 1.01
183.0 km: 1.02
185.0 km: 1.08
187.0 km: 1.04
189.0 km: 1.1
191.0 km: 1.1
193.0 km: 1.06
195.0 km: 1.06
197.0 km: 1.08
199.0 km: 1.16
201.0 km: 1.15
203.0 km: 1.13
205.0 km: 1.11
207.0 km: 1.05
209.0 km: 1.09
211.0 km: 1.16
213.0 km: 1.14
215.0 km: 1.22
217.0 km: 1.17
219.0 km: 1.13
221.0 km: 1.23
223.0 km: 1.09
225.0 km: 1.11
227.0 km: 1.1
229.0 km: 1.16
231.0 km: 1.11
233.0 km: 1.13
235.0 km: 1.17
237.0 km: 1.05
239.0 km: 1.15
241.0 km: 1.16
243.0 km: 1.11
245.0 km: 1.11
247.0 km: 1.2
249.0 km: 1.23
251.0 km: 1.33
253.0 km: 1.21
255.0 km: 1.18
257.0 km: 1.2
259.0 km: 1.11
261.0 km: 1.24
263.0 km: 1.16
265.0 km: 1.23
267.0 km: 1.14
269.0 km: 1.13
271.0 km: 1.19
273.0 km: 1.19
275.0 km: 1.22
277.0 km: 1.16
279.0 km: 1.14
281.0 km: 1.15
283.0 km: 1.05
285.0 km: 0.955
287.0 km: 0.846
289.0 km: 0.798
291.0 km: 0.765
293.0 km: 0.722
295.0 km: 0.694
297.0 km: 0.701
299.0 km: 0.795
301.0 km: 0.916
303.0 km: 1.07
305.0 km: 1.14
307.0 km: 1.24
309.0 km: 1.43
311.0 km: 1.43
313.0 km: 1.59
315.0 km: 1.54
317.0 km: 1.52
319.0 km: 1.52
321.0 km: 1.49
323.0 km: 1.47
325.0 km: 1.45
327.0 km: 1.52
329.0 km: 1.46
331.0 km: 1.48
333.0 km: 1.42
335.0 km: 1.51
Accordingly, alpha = 1.14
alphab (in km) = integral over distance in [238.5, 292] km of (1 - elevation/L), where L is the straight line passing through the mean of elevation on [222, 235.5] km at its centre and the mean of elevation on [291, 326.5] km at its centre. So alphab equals 1.7 km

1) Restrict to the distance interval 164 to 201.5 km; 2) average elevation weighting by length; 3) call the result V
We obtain 1.06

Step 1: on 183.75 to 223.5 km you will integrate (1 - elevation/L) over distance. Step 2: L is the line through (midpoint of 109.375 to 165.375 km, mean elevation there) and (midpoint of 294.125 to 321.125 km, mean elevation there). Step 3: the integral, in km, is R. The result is -2.8 km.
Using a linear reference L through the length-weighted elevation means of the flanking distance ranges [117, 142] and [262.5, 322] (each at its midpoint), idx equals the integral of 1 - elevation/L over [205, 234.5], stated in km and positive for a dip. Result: -3.2 km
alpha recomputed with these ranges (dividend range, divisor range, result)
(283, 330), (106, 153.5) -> 1.27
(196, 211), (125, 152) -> 1.21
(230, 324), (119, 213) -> 1.14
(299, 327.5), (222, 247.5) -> 1.21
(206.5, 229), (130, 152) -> 1.22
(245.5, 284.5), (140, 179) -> 1.18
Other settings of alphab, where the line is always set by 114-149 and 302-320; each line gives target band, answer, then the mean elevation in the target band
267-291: 4.34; 1.07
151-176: -0.24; 1.01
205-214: 0.08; 1.11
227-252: 0.87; 1.16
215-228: 0.07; 1.14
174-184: 0.20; 1.02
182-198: 0.01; 1.07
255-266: 0.58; 1.19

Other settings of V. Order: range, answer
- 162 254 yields 1.11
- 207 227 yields 1.14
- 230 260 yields 1.16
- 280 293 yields 0.912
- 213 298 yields 1.1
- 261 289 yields 1.11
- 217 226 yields 1.14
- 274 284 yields 1.14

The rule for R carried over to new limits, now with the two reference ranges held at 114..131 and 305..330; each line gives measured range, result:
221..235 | 0.82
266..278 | 1.40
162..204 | 0.22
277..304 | 9.31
